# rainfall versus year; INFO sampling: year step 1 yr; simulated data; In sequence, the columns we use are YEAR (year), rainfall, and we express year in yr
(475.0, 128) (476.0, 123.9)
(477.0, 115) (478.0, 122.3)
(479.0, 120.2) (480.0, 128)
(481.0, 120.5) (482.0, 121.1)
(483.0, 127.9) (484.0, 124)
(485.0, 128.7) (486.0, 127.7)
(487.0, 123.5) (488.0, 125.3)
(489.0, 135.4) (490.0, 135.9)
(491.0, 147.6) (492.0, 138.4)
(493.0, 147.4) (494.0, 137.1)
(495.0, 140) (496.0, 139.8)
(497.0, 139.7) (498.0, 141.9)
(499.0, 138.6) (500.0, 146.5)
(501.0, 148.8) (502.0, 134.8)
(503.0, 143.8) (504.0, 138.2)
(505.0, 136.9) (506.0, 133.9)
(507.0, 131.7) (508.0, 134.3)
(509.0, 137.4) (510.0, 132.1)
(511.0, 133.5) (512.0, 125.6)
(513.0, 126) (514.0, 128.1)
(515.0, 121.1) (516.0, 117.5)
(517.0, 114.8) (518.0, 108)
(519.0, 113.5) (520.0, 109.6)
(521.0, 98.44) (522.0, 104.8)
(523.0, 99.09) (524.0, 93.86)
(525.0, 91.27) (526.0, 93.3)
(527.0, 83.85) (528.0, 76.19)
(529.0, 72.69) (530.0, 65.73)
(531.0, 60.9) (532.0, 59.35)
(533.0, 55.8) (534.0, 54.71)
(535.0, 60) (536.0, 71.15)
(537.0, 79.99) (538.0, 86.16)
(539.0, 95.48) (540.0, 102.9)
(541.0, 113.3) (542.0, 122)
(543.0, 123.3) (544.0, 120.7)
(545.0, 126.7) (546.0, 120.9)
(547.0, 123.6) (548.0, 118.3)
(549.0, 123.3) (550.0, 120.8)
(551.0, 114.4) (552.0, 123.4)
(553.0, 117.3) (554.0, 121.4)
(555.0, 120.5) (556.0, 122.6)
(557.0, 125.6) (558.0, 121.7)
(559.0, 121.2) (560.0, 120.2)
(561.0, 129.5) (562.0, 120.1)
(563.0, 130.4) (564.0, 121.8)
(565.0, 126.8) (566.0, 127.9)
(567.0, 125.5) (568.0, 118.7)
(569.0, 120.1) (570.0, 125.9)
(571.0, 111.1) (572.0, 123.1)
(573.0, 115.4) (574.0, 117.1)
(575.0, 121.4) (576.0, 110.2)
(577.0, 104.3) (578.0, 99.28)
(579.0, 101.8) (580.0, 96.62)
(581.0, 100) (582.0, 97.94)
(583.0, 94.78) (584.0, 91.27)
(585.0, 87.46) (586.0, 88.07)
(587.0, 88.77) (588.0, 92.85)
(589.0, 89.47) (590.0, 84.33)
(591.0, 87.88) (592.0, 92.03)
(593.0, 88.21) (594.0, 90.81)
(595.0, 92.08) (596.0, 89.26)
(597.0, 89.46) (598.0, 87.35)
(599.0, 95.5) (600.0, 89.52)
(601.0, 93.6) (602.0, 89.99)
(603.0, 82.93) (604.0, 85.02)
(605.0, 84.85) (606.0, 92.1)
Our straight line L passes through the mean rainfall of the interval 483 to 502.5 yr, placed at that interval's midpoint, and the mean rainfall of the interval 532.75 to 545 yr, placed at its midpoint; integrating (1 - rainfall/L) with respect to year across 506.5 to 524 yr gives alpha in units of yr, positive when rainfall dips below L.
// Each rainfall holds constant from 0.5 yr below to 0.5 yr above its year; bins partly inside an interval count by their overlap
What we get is -0.5 yr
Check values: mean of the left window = 137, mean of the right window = 92.6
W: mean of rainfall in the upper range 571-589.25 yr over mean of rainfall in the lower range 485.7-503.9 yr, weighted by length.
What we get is 0.73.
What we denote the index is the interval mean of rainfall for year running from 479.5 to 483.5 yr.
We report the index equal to 124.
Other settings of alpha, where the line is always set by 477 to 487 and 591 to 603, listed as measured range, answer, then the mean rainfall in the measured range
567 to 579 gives -2.2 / 115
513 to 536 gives 4.4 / 90.5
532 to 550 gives 1.2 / 99.4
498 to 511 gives -2.3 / 138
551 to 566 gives -3.2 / 123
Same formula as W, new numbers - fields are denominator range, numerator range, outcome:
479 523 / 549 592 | 0.86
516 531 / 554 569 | 1.31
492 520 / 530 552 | 0.74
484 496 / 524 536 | 0.53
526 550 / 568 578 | 1.25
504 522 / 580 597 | 0.74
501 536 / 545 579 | 1.13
